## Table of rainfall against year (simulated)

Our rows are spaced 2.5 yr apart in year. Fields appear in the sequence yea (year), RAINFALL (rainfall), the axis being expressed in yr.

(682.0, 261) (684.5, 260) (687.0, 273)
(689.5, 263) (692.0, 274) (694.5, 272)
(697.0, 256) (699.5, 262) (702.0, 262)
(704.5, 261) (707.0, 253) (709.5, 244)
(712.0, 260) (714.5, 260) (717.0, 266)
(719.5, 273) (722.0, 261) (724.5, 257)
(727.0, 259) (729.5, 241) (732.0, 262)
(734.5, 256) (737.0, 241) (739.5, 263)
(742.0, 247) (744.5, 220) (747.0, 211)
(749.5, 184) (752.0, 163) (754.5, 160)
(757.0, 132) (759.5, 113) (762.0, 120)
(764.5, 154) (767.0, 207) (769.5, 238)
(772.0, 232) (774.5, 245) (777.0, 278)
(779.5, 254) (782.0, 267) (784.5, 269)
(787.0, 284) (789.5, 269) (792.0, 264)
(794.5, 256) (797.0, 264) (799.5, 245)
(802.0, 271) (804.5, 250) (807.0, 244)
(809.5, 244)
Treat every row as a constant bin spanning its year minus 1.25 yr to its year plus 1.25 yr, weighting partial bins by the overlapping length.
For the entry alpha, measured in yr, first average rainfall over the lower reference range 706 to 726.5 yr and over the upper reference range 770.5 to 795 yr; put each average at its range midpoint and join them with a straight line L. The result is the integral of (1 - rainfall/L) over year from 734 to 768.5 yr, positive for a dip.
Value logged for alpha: 9.4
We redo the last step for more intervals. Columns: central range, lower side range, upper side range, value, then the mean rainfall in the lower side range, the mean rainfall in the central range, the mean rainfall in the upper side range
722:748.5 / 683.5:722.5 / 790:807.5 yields 1.5 yr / 263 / 246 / 257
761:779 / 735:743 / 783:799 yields 3.2 yr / 251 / 214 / 267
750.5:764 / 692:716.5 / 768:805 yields 6.2 yr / 260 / 139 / 259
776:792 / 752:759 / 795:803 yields -3.6 yr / 146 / 270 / 259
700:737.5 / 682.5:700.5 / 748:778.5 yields -3.6 yr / 266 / 257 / 186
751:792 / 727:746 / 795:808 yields 6.3 yr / 247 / 213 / 255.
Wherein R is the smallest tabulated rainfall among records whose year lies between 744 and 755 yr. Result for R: 160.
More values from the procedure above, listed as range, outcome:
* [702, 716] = 244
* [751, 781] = 113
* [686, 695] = 263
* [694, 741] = 241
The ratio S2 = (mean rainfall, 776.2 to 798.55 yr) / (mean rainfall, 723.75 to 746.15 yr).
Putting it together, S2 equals 1.07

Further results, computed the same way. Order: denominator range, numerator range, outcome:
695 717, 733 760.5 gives 0.78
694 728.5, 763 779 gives 0.87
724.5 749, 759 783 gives 0.88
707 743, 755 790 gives 0.84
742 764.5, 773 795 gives 1.59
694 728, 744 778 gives 0.72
